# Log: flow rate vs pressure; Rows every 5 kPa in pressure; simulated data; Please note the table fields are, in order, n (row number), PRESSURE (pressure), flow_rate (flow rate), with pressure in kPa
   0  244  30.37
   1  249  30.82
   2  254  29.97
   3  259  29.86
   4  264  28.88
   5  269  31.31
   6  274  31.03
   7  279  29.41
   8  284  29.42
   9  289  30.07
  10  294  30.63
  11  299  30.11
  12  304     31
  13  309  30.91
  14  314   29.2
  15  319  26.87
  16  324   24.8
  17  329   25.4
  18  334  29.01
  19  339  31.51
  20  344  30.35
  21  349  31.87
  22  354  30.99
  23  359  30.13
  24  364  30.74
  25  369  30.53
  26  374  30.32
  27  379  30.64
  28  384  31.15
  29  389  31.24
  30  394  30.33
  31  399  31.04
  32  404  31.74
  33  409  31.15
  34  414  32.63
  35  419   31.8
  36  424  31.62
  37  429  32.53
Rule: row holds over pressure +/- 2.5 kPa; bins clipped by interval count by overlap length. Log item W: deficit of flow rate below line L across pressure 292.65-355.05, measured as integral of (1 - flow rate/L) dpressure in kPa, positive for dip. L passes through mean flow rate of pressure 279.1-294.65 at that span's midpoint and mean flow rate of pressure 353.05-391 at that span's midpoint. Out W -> 1.8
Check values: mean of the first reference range 29.9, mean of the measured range 29.4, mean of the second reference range 30.7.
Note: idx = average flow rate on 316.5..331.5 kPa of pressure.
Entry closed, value 25.7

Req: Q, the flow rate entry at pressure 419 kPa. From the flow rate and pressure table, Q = 31.8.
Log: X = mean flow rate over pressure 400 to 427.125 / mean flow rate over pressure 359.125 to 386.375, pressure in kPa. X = 1.04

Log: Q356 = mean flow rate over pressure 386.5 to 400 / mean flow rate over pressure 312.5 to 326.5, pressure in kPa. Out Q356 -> 1.15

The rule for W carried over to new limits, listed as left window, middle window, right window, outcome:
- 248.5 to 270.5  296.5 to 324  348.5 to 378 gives 1.1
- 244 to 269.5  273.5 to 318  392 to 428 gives 0.6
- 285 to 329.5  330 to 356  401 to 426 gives -0.5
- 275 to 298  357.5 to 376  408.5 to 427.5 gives 0.4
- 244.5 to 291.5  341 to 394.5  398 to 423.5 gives 0.8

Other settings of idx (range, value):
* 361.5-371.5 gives 30.6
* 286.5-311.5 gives 30.5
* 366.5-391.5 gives 30.8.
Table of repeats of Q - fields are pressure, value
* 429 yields 32.53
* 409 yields 31.15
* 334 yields 29.01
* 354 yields 30.99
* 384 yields 31.15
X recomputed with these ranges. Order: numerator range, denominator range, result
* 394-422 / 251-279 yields 1.05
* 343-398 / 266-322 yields 1.03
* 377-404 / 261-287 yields 1.03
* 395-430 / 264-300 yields 1.05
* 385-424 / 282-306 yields 1.04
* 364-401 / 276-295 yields 1.03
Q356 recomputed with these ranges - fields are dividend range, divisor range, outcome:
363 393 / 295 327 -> 1.07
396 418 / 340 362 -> 1.02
